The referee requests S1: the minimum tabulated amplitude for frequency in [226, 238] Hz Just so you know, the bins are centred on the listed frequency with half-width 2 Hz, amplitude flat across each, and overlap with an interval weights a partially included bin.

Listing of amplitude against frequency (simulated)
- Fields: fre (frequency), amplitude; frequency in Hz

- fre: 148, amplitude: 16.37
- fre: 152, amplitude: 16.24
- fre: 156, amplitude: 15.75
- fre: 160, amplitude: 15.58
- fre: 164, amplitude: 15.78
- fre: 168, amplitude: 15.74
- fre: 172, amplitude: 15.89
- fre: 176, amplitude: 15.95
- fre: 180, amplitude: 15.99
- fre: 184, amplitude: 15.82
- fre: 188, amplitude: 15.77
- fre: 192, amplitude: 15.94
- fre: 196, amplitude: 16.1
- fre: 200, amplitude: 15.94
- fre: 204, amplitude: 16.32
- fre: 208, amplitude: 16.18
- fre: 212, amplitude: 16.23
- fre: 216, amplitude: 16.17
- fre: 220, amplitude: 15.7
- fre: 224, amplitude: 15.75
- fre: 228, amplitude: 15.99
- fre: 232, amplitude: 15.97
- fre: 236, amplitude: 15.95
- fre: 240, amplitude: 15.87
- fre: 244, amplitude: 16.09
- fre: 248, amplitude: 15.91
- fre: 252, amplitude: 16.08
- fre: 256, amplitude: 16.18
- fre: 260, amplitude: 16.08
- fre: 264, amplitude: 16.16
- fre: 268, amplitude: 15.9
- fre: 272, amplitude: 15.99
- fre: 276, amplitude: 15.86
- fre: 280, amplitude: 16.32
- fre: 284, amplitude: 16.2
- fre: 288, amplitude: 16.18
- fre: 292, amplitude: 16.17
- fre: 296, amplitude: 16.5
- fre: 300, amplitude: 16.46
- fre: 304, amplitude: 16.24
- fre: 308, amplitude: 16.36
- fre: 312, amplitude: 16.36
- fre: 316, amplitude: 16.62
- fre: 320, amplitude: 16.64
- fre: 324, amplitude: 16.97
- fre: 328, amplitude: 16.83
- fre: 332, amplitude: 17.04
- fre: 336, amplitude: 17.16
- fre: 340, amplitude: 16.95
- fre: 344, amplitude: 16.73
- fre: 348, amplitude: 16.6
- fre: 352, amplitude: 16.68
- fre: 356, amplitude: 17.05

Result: 15.95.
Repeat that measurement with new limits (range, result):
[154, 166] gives 15.58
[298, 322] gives 16.24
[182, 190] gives 15.77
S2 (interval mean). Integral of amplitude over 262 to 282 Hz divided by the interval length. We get 16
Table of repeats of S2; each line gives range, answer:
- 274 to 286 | 16.1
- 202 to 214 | 16.2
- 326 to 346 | 16.9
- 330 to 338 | 17.1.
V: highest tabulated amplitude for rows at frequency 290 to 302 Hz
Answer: 16.5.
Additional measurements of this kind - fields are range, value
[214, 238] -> 16.17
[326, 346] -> 17.16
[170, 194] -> 15.99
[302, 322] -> 16.64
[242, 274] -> 16.18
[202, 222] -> 16.32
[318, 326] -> 16.97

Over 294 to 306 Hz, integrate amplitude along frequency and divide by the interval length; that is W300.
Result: 16.4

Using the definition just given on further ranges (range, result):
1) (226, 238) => 16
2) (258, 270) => 16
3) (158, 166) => 15.7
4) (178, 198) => 15.9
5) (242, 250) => 16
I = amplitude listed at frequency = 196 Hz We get 16.1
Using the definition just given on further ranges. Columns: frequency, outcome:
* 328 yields 16.83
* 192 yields 15.94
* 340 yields 16.95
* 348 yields 16.6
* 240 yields 15.87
